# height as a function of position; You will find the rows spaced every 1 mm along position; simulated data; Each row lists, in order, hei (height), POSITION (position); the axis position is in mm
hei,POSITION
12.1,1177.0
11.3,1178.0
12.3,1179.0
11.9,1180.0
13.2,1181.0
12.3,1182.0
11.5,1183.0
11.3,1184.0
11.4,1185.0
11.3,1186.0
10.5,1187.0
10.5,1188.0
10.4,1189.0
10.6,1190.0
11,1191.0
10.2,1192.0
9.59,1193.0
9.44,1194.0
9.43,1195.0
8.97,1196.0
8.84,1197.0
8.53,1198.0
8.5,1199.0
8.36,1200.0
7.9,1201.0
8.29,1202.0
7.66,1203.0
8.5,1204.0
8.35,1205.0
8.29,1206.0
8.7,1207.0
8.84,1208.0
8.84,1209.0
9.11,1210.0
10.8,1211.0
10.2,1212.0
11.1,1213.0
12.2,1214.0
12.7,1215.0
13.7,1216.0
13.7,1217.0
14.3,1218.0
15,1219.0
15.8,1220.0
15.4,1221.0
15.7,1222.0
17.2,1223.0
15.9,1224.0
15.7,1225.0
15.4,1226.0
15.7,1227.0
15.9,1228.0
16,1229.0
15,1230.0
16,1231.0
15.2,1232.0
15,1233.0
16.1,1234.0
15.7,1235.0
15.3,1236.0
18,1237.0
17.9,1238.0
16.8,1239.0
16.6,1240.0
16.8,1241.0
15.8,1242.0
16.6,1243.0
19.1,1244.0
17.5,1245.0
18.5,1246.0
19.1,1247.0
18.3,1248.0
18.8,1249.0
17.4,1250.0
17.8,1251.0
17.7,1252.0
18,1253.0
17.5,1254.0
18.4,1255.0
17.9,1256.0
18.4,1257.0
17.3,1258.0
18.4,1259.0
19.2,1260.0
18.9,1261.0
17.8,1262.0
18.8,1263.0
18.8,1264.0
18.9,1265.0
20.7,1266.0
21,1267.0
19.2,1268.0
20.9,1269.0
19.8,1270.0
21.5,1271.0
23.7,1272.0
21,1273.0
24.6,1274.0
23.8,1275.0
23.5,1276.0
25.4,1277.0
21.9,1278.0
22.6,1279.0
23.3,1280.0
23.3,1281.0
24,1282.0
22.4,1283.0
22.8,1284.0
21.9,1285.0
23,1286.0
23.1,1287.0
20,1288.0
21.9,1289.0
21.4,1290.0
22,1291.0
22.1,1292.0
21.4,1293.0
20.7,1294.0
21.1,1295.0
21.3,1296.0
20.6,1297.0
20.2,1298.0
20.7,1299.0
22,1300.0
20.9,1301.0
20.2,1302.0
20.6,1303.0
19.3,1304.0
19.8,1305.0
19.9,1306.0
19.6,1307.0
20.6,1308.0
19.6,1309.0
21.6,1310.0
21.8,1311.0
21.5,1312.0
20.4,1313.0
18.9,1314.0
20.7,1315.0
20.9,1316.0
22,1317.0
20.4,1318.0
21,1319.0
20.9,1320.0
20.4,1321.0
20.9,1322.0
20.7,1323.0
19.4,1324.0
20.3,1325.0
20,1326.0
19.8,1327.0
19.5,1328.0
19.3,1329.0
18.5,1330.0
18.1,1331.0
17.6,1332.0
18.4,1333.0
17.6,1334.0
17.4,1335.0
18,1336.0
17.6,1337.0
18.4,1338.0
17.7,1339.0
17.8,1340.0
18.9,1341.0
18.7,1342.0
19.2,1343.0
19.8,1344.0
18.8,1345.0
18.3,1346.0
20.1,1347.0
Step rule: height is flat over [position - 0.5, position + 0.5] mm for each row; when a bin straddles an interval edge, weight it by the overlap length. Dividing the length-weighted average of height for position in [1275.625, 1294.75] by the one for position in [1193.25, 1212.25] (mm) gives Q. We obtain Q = 2.5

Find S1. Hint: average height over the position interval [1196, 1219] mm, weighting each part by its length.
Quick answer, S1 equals 9.97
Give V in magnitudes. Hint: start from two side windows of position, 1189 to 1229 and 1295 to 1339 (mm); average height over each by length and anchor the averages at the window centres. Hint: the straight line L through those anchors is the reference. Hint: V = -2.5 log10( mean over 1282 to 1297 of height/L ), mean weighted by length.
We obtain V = -0.22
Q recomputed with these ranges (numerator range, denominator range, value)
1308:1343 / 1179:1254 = 1.47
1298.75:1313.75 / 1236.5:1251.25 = 1.16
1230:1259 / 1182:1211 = 1.81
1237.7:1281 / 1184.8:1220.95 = 1.88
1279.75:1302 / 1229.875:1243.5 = 1.34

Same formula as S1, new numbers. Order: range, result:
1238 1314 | 20.2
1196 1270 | 15.1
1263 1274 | 20.7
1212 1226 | 14.4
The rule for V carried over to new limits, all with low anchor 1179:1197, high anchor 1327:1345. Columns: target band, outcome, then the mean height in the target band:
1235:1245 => -0.25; 17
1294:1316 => -0.22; 20.6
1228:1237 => -0.20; 15.7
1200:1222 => 0.10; 11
